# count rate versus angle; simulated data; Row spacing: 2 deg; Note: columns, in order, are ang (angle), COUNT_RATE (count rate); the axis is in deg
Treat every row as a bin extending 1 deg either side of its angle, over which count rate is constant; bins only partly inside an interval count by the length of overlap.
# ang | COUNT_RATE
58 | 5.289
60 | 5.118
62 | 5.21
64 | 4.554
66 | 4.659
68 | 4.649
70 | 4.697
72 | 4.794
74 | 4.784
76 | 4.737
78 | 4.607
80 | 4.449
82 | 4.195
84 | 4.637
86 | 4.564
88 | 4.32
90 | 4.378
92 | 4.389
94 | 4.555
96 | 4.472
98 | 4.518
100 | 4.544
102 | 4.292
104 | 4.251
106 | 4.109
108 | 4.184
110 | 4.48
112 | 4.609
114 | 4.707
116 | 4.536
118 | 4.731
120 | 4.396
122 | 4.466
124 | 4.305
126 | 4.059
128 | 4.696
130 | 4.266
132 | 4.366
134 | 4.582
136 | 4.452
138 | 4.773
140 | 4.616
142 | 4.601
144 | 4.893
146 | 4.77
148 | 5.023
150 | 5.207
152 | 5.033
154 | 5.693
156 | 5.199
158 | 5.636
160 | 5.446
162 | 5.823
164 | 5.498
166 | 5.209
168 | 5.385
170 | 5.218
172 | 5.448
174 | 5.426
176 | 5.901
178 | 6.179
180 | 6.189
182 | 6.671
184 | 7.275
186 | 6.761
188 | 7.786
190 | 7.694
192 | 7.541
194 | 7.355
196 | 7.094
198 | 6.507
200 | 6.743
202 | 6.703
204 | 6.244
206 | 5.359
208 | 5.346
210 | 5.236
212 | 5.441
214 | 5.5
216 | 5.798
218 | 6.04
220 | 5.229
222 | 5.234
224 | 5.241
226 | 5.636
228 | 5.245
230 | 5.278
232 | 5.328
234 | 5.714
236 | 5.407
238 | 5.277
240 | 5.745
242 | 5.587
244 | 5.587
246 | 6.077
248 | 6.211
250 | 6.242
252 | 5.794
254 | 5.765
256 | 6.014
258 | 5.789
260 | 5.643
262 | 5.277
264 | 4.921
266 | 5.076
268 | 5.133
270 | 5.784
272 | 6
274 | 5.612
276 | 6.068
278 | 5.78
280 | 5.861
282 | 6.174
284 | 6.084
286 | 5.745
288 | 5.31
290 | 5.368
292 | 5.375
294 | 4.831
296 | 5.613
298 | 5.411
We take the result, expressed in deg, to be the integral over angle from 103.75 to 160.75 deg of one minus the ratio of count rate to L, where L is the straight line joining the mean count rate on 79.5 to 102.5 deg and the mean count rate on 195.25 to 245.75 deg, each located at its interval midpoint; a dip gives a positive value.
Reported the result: 1.8 deg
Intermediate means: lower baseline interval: 4.45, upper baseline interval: 5.7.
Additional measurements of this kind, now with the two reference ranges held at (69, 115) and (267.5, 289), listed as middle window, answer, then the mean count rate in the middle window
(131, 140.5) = 0.48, 4.55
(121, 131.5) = 0.82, 4.36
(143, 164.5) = -1.59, 5.29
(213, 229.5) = -0.28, 5.48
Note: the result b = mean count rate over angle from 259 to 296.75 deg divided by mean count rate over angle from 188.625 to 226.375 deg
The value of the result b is 0.91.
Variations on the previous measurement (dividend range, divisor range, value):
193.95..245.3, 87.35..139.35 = 1.29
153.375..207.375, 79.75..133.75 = 1.40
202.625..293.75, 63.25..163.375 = 1.20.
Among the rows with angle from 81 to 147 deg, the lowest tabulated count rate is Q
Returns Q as 4.059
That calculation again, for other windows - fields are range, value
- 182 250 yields 5.229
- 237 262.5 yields 5.277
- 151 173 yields 5.033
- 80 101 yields 4.195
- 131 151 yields 4.366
